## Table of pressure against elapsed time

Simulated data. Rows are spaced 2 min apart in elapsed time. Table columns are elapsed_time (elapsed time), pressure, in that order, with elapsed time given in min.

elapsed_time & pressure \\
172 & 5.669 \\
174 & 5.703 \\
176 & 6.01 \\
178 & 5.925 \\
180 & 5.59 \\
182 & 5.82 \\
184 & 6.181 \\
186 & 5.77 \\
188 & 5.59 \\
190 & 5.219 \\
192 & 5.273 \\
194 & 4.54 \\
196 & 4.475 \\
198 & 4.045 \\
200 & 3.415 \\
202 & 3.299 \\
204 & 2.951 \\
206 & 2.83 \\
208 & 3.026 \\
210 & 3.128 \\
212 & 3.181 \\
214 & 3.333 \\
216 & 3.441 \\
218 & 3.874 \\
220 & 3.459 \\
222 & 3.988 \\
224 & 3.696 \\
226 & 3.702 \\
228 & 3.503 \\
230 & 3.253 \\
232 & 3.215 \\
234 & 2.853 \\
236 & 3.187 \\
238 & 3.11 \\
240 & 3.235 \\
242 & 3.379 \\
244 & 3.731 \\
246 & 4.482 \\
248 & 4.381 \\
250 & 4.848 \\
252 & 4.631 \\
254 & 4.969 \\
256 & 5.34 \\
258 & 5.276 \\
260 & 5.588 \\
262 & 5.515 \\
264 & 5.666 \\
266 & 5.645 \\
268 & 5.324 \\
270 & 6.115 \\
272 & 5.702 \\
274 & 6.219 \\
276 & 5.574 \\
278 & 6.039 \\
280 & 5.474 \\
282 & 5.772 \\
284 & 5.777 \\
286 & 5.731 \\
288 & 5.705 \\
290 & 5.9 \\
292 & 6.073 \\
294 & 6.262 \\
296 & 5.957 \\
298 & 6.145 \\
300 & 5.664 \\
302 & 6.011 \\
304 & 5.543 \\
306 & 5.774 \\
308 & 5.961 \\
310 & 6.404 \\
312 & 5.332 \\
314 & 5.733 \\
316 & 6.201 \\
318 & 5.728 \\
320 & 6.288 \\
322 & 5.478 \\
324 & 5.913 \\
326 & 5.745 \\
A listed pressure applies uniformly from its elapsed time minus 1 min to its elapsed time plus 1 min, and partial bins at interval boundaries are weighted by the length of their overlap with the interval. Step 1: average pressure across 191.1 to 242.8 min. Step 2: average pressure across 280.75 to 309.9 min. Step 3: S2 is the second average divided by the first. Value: 1.7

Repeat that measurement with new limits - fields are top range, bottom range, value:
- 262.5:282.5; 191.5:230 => 1.59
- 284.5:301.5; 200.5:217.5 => 1.87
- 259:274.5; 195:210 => 1.67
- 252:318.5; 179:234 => 1.42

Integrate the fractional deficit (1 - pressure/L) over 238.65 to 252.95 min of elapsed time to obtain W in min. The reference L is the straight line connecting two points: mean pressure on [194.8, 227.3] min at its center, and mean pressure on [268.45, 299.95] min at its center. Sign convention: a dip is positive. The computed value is 1.76 min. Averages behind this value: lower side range 3.5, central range 4.07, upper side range 5.88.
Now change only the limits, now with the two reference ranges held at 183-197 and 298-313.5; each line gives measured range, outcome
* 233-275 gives 6.6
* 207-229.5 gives 8.1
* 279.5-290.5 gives 0.0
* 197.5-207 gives 3.7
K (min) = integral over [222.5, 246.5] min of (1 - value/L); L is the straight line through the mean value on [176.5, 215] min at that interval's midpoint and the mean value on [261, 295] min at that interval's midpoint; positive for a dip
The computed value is 7.7 min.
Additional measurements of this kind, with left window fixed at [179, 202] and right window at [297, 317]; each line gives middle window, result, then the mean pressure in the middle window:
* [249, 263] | 0.8 min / 5.17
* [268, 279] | -0.5 min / 5.87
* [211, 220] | 3.0 min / 3.46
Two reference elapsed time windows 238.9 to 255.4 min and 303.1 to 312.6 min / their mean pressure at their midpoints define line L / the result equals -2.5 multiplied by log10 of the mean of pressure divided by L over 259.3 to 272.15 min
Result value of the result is -0.20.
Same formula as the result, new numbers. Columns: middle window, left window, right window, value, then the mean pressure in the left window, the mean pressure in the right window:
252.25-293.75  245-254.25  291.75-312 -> -0.09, 4.64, 5.94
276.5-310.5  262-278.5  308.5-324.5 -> -0.01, 5.76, 5.89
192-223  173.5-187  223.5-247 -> 0.28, 5.86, 3.44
